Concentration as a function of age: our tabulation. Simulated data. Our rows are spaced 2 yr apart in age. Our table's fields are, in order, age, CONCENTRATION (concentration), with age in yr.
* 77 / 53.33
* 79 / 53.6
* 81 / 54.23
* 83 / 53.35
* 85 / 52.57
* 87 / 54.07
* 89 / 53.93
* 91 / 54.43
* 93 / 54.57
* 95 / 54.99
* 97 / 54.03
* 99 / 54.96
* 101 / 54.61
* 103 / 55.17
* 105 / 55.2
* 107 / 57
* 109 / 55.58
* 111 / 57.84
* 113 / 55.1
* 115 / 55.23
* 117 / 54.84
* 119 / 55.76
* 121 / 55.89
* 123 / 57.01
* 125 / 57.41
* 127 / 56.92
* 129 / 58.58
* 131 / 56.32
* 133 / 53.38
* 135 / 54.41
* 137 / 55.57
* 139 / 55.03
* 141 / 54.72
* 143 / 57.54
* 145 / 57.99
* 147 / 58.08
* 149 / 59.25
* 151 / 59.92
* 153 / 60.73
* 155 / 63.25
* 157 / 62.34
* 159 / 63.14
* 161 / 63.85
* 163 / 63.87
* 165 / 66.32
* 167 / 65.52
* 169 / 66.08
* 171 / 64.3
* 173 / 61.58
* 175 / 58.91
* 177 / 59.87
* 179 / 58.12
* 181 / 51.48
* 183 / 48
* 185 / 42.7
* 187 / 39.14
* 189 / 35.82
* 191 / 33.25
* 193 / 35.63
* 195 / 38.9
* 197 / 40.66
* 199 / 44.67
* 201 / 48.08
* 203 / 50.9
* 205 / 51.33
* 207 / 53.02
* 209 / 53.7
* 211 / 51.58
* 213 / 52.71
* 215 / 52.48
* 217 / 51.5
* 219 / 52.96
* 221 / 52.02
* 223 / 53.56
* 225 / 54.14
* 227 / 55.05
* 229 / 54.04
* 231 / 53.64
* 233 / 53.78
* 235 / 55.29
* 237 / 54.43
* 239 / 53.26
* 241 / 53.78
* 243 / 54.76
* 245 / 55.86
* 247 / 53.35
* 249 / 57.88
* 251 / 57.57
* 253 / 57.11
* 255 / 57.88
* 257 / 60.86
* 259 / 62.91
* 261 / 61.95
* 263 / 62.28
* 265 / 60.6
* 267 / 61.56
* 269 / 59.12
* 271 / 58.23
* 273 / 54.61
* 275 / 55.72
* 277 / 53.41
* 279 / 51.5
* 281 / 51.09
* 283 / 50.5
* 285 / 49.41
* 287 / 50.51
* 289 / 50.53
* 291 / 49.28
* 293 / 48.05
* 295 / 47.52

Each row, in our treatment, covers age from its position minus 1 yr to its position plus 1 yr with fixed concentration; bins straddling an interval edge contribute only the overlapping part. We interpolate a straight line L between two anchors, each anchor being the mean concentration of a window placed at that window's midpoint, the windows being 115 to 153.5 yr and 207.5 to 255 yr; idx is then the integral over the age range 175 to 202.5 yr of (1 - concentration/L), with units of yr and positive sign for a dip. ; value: 5.1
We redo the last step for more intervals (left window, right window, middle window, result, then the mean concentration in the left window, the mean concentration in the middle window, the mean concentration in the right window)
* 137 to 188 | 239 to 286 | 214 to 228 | 1.03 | 58.4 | 53.1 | 56.5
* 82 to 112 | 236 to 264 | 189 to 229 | 5.77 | 54.8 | 48.6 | 57.4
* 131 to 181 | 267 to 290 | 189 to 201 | 3.87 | 59.9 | 39.2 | 53.5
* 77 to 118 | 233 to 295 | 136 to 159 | -1.63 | 54.7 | 58.8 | 55.3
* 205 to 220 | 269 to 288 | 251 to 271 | -2.75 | 52.5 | 60.2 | 53.1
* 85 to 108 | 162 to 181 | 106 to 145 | 1.02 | 54.7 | 56.1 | 62.1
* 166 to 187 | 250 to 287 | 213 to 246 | 1.78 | 56.8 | 53.8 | 56.8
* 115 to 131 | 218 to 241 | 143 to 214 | 1.64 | 56.5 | 53.9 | 53.8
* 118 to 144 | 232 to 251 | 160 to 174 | -2.23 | 56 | 64.5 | 54.9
